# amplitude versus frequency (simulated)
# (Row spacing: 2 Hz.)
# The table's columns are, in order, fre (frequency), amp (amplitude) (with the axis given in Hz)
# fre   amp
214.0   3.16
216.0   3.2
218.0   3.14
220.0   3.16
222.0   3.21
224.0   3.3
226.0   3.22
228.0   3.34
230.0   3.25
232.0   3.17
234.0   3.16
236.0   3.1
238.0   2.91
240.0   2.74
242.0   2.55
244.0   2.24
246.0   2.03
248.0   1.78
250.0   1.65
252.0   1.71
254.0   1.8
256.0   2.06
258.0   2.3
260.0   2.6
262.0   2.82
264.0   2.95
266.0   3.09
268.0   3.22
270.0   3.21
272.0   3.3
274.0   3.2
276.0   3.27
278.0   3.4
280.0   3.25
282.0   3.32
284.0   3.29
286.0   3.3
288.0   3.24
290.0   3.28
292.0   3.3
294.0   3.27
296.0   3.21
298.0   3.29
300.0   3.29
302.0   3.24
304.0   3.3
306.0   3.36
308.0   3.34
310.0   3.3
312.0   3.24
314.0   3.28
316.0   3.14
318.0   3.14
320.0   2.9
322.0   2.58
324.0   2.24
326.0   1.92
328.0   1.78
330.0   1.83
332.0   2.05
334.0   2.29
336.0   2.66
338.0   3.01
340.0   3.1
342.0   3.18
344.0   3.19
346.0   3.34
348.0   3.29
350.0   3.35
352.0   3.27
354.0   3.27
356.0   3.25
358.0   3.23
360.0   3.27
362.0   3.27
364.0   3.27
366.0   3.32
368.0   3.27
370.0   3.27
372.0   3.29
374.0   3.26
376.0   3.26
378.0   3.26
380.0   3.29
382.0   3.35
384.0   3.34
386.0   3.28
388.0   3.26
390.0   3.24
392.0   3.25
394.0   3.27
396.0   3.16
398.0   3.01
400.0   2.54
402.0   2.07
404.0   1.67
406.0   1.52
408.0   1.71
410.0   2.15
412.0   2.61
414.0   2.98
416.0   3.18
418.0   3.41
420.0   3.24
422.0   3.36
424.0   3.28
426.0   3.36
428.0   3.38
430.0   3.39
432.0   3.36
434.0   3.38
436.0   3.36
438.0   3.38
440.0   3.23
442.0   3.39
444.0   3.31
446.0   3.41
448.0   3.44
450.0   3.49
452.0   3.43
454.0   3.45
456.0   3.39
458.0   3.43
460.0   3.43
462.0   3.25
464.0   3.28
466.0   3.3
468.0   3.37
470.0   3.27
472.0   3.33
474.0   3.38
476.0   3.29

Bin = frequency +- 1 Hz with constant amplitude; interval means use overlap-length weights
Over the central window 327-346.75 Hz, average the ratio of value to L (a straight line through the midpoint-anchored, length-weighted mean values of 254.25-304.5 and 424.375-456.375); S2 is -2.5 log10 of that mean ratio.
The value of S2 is 0.21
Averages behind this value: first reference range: 3.1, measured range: 2.63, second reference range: 3.38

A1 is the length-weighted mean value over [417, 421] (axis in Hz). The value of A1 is 3.33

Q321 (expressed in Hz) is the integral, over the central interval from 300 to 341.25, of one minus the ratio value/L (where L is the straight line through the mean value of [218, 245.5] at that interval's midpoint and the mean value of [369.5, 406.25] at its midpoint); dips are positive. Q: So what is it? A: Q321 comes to 2.9 Hz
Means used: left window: 3.01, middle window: 2.8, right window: 3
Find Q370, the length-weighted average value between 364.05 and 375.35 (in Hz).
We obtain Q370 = 3.28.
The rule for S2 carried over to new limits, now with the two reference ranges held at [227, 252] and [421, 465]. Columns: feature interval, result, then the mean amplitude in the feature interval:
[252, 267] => 0.10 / 2.46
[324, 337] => 0.37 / 2.1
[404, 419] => 0.31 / 2.45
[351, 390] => -0.06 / 3.28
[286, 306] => -0.16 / 3.27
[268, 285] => -0.19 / 3.28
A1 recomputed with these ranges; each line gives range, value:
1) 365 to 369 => 3.29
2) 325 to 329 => 1.85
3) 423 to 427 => 3.32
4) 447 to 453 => 3.45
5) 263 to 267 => 3.02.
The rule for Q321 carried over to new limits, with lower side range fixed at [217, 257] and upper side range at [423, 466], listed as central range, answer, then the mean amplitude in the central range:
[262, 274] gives -1.51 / 3.13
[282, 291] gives -1.40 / 3.28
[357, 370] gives -0.72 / 3.27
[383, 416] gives 5.23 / 2.71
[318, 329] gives 2.23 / 2.36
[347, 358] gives -0.78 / 3.28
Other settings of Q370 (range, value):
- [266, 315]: 3.28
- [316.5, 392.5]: 3.02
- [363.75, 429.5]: 3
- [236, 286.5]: 2.72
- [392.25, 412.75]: 2.4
